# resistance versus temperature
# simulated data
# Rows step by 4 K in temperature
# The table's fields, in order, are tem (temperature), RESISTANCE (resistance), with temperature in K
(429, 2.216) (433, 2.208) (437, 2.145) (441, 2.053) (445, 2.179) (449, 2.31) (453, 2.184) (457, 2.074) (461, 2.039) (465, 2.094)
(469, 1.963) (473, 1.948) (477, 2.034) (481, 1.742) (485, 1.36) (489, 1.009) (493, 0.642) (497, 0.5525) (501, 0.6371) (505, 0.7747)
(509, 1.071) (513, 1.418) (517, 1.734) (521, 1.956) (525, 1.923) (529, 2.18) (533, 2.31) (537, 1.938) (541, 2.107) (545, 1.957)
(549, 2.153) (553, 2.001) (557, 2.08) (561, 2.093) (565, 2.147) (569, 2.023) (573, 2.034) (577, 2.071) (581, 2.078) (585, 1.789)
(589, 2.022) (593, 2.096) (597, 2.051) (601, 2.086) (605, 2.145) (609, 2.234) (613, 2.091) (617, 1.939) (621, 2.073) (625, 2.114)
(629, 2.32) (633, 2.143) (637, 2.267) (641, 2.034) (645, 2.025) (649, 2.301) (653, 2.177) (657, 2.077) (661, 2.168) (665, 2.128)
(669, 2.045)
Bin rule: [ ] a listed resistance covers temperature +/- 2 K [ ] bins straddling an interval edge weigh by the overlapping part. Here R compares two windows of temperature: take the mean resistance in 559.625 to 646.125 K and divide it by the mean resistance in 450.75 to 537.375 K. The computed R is 1.3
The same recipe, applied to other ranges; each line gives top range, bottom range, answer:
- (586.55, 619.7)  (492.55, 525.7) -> 1.75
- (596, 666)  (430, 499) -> 1.18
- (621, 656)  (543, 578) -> 1.05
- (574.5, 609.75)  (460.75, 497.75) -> 1.33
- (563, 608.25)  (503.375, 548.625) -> 1.15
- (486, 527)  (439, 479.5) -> 0.56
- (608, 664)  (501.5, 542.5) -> 1.26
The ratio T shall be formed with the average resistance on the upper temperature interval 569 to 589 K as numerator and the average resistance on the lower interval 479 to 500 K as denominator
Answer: 1.9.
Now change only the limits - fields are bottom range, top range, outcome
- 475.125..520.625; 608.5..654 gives 1.78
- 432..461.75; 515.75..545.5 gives 0.94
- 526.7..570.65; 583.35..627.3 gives 0.99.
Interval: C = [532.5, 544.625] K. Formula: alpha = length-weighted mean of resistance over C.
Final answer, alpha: 2.07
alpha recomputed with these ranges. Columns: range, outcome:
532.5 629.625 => 2.07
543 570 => 2.07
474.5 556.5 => 1.59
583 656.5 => 2.11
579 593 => 1.98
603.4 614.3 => 2.16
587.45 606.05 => 2.08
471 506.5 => 1.19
